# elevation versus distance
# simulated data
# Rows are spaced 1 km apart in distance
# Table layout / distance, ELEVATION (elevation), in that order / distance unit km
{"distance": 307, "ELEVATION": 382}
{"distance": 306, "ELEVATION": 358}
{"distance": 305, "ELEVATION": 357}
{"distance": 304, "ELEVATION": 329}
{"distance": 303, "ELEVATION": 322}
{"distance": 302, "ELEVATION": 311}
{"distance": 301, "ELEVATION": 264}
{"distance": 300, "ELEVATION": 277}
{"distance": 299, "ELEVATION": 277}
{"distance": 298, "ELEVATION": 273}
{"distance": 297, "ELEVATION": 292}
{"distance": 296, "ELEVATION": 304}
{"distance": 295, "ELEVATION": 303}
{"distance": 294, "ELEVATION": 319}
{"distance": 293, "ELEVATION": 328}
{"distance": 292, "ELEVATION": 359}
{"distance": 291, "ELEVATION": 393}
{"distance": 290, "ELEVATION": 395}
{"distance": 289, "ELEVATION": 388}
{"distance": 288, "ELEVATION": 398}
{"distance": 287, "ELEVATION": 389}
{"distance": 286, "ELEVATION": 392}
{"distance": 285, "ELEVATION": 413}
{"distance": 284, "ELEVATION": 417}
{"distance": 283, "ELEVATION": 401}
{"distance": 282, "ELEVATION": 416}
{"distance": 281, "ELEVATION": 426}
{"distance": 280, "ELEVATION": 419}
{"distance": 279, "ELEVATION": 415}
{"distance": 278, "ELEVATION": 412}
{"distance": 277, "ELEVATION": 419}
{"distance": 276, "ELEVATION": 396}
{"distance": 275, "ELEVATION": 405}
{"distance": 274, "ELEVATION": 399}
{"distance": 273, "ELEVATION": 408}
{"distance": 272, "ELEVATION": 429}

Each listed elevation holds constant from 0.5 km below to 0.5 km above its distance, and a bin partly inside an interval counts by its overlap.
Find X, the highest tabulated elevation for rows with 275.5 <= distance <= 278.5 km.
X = 419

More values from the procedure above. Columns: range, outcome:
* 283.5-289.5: 417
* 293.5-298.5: 319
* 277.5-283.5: 426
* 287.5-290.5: 398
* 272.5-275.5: 408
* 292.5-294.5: 328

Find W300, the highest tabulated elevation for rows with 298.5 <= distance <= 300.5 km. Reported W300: 277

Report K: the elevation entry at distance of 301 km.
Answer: 264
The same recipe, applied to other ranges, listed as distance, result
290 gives 395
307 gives 382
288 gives 398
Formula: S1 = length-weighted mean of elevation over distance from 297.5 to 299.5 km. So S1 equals 275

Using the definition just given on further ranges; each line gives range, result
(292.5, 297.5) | 309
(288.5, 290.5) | 392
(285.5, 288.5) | 393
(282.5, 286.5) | 406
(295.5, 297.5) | 298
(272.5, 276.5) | 402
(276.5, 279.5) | 415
